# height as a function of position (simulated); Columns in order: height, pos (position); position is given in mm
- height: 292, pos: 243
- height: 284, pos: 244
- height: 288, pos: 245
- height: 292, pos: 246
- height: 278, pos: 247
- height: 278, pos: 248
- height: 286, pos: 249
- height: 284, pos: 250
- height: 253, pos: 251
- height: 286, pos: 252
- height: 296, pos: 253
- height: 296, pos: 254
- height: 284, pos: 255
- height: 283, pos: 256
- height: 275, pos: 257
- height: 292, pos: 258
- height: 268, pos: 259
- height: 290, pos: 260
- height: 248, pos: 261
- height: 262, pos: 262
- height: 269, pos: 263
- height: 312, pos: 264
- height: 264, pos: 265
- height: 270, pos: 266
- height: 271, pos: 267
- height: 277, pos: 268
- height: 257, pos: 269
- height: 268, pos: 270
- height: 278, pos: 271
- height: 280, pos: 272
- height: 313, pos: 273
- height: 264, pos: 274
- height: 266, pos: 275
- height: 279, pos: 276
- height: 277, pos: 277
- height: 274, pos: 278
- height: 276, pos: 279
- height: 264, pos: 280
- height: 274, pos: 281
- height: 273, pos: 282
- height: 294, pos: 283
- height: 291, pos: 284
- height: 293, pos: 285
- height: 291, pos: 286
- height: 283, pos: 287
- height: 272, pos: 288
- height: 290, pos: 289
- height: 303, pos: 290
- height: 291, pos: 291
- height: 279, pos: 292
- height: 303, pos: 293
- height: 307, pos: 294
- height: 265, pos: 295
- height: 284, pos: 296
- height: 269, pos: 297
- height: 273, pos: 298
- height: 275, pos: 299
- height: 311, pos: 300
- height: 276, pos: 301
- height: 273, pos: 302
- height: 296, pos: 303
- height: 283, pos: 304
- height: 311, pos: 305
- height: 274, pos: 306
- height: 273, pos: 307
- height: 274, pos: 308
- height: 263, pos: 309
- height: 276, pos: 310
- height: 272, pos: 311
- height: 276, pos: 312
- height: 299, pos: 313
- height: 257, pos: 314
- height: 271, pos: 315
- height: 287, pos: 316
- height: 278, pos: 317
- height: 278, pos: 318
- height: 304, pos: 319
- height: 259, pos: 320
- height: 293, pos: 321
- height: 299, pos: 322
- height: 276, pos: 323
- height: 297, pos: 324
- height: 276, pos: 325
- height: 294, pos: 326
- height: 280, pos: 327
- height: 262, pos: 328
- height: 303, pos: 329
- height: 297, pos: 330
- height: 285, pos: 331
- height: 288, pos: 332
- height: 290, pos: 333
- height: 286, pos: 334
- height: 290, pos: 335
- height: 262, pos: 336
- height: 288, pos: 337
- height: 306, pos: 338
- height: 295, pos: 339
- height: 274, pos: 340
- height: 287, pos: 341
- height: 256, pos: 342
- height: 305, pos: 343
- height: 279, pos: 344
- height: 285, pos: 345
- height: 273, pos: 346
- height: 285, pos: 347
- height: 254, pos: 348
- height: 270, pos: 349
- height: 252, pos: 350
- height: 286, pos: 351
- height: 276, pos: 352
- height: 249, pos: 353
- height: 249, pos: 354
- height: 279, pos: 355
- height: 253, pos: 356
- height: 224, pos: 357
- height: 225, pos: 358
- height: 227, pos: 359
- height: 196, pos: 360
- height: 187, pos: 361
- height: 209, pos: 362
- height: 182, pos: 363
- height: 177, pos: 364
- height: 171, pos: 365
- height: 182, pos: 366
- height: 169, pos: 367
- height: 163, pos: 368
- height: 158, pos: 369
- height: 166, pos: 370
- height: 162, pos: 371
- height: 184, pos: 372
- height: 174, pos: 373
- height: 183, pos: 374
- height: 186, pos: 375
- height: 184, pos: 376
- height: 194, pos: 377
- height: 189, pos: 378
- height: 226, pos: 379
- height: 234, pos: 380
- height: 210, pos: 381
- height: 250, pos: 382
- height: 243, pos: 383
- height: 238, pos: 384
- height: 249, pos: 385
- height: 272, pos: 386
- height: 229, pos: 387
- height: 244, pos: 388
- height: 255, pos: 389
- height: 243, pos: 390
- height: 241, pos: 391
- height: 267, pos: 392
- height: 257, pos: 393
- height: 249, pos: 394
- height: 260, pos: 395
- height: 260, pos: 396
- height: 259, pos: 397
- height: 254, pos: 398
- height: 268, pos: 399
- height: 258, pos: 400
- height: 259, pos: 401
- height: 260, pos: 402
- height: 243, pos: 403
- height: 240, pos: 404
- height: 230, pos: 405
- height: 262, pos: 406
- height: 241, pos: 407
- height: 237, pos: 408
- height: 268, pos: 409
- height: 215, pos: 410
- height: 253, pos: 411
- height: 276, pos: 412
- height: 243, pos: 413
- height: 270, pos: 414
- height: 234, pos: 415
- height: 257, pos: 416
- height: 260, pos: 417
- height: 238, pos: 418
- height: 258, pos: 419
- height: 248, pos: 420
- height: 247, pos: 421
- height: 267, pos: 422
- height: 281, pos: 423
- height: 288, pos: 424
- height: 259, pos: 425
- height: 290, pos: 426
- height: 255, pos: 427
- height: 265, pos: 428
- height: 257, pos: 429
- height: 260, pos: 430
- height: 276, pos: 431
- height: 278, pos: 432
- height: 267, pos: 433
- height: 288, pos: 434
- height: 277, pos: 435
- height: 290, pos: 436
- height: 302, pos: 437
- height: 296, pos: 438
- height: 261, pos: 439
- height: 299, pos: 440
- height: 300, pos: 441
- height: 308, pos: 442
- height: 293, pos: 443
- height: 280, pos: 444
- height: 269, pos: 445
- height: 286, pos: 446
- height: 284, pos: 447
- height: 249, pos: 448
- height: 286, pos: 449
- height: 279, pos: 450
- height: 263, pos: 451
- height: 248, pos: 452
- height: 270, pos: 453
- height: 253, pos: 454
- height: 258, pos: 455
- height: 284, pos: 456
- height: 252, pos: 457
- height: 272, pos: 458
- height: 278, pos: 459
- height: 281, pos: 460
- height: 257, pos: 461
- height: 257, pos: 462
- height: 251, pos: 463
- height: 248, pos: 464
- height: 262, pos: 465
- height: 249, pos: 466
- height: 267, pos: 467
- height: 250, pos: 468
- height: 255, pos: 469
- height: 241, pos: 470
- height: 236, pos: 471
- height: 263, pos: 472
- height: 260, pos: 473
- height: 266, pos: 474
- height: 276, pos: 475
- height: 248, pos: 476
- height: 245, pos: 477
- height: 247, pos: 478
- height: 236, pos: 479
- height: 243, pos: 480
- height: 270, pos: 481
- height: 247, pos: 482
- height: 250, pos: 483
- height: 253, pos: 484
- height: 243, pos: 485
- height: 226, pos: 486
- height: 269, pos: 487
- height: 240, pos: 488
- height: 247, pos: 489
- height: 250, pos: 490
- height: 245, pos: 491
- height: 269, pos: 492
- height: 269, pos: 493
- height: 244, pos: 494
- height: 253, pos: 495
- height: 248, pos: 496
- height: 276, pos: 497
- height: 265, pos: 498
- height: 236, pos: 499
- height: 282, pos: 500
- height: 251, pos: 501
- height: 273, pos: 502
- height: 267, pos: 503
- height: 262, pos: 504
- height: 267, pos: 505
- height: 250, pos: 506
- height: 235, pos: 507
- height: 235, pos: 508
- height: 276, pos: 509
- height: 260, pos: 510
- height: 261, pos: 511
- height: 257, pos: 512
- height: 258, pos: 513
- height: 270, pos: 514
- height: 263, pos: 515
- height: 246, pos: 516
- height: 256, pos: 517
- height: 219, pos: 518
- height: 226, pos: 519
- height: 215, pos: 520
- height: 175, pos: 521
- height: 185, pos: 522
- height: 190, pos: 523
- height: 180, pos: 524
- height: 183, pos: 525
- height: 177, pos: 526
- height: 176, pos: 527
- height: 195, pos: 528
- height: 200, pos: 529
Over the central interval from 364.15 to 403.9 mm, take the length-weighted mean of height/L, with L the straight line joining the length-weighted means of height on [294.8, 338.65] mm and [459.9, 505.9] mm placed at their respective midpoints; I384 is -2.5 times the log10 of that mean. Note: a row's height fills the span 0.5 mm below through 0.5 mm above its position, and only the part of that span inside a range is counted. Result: 0.214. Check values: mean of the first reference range 283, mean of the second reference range 255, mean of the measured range 223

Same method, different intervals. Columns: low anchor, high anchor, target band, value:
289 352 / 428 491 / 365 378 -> 0.49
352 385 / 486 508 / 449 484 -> -0.06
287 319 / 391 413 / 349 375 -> 0.26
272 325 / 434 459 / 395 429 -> 0.09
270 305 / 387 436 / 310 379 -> 0.09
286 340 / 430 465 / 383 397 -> 0.11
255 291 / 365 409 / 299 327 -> -0.09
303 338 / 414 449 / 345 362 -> 0.13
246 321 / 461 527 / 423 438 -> -0.08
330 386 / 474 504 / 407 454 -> -0.09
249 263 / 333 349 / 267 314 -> -0.01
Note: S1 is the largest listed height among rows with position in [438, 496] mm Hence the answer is 308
